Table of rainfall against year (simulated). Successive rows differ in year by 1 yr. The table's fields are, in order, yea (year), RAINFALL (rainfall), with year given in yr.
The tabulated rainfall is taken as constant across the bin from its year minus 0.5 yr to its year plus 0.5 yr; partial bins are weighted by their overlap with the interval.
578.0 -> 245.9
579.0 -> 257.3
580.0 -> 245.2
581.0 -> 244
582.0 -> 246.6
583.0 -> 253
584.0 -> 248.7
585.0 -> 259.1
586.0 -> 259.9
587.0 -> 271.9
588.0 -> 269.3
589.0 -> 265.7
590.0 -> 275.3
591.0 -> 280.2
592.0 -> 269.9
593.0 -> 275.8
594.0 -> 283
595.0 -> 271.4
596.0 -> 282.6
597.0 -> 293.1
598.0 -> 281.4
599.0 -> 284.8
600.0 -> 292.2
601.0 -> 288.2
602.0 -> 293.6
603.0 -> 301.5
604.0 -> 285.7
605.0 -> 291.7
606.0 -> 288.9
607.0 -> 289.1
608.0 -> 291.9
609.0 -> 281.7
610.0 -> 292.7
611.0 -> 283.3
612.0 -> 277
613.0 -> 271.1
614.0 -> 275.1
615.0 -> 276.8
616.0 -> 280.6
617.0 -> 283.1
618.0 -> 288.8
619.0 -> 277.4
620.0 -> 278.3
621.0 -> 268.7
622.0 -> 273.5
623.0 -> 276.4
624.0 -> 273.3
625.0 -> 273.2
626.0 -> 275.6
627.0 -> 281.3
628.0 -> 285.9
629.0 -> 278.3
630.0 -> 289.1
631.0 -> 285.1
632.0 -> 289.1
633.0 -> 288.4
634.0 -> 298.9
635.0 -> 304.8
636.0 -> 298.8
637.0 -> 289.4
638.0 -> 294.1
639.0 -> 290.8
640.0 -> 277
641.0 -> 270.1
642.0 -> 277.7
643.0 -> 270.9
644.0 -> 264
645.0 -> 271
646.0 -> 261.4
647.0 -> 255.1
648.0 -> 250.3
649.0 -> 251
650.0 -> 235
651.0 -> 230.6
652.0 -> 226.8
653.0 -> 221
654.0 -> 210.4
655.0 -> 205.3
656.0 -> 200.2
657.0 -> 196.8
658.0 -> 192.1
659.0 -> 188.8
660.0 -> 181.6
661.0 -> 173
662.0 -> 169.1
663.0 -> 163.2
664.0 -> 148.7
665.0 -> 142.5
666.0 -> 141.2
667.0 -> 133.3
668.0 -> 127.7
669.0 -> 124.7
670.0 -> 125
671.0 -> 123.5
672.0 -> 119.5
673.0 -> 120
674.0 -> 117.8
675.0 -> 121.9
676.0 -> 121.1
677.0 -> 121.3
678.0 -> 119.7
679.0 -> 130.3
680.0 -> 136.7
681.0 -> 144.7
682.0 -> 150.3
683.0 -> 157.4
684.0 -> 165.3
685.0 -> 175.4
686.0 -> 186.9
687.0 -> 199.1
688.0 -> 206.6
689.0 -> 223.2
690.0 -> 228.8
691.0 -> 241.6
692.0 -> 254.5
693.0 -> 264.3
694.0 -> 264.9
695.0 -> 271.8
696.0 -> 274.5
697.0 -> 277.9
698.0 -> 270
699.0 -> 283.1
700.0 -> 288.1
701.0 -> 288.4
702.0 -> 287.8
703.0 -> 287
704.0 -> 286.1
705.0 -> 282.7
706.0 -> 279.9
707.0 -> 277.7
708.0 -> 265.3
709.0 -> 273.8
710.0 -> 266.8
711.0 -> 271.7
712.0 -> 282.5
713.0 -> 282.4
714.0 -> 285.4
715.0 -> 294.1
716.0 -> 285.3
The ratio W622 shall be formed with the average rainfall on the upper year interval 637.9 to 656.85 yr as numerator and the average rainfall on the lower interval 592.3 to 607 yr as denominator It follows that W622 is 0.9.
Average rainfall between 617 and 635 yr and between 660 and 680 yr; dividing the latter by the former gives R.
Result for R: 0.5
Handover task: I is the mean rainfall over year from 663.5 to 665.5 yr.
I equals 146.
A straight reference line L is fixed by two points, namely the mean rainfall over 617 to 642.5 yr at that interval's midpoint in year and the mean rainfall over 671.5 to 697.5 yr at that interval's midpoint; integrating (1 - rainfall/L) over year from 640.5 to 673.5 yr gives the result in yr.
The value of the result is 5.8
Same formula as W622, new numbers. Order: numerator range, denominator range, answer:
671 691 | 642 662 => 0.69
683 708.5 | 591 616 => 0.88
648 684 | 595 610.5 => 0.57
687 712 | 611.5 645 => 0.95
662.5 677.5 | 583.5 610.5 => 0.46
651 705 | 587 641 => 0.68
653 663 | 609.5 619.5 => 0.68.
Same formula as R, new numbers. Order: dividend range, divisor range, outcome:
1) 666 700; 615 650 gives 0.66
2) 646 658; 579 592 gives 0.87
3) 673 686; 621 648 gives 0.50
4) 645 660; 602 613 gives 0.78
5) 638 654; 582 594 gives 0.96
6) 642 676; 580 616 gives 0.68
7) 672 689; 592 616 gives 0.53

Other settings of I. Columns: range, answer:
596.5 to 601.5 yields 288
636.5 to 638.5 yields 292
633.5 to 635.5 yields 302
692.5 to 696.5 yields 269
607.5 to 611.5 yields 287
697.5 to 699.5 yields 277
